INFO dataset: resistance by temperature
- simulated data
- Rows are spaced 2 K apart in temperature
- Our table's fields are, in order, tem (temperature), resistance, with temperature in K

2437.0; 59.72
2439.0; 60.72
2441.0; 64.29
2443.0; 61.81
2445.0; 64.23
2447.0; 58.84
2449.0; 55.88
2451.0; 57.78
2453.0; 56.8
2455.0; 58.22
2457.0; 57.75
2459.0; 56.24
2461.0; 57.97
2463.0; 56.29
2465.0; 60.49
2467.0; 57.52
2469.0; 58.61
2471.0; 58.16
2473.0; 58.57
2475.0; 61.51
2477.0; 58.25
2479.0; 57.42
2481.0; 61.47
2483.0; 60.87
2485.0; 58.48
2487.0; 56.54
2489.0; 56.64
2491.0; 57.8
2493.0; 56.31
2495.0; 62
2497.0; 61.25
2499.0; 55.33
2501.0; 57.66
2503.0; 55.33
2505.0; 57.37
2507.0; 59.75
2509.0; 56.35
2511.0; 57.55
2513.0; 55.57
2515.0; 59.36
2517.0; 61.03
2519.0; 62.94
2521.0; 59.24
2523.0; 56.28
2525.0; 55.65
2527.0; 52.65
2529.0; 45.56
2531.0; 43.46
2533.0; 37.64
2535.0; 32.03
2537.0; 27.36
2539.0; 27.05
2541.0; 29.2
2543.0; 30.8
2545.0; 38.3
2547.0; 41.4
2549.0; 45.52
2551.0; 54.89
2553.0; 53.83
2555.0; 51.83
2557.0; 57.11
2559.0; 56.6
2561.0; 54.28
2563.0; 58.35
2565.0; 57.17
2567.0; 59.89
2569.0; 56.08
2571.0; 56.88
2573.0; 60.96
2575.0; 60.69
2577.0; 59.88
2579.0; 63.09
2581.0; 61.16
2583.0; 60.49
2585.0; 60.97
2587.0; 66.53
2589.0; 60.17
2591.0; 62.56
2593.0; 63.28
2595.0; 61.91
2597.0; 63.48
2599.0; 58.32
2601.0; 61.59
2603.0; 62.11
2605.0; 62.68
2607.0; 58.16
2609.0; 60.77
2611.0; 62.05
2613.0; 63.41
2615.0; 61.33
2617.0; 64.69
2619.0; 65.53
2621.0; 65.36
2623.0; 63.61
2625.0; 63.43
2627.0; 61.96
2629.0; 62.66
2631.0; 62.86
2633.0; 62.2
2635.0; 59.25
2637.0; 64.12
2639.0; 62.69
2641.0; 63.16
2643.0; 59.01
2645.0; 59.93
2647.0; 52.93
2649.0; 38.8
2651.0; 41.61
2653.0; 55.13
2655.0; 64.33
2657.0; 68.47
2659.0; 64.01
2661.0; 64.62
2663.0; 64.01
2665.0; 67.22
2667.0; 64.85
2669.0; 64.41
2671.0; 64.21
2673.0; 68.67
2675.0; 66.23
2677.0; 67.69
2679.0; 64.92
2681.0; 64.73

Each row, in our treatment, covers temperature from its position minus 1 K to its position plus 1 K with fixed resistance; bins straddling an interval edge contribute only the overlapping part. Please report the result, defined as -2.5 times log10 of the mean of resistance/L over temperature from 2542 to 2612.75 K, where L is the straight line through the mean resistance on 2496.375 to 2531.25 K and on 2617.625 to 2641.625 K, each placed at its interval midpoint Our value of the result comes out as 0.05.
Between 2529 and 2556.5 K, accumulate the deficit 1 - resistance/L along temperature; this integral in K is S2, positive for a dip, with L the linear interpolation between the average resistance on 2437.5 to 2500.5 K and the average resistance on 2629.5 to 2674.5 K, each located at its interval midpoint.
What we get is 9.0 K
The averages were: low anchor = 58.8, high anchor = 60.8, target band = 40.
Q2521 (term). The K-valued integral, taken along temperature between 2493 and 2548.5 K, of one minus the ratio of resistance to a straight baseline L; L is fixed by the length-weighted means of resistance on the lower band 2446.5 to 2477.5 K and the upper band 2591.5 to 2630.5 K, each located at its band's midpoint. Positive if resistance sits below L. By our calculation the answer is 9.3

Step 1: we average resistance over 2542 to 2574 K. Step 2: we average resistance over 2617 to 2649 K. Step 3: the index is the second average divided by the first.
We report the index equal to 1.2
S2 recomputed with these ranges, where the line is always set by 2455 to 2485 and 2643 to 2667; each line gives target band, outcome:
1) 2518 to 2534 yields 1.89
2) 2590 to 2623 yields -2.12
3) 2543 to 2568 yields 3.00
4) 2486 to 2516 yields 0.50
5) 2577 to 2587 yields -0.54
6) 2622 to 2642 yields -1.37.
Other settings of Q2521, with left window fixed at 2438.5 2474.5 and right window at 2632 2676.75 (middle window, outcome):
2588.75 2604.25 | -0.35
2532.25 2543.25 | 5.38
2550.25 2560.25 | 0.85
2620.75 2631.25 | -0.43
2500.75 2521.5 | 0.39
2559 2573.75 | 0.63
